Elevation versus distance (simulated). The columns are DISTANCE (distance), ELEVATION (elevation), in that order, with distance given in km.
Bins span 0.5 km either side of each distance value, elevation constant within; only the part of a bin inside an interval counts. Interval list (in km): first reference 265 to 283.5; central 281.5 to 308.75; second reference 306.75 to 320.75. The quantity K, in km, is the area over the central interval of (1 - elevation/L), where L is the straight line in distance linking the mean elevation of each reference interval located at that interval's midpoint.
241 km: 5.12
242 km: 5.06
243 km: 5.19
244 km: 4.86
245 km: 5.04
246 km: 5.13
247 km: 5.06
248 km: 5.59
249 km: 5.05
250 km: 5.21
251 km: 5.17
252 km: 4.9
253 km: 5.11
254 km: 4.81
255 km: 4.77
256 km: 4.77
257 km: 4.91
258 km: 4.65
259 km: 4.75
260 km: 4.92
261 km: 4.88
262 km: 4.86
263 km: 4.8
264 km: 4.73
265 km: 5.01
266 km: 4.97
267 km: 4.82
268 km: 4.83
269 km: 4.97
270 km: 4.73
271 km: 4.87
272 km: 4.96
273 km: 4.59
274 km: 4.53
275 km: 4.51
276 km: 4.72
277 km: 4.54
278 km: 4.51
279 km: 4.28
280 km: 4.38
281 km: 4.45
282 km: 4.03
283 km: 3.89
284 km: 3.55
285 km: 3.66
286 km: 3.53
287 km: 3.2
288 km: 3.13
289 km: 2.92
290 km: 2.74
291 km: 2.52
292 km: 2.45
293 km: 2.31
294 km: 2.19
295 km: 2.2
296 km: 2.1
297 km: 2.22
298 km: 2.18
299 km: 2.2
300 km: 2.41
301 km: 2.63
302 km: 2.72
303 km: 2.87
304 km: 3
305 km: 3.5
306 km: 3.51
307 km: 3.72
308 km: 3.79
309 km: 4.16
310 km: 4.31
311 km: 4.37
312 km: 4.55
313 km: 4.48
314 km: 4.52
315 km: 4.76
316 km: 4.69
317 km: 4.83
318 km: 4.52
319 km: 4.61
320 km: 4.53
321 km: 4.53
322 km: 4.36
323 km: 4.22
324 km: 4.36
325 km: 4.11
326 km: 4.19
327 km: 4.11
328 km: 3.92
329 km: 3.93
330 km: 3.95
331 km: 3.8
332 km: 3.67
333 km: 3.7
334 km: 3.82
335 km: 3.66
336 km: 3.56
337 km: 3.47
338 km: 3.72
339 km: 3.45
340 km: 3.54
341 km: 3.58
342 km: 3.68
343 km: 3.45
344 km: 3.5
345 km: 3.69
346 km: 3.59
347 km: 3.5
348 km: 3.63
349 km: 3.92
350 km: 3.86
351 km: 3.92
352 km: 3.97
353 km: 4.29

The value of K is 9.5 km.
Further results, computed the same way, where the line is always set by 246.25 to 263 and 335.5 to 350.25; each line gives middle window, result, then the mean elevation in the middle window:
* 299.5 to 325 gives 0.4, 4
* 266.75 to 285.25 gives 0.7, 4.47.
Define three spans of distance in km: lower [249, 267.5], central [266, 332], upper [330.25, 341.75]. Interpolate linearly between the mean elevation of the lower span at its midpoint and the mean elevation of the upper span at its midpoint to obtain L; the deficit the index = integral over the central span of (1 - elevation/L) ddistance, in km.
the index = 6.0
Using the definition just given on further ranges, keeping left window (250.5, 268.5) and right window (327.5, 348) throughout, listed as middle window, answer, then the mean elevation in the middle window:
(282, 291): 2.29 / 3.32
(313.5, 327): -1.84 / 4.47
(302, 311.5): 1.13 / 3.64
